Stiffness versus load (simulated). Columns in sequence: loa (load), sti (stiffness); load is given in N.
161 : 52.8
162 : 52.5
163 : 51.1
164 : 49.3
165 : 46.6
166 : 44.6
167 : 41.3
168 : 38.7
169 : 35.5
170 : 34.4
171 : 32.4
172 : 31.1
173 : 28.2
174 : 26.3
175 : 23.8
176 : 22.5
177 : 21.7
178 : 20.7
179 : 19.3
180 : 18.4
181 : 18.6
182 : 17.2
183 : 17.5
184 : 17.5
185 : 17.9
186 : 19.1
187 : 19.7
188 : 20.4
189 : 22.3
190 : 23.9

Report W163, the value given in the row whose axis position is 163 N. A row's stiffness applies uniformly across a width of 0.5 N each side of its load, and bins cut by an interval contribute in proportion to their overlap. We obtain 51.1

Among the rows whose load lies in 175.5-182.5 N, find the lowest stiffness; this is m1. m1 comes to 17.2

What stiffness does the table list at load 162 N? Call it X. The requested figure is 52.5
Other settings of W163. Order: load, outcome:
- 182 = 17.2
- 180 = 18.4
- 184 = 17.5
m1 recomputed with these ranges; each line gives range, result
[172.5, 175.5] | 23.8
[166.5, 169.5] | 35.5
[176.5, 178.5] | 20.7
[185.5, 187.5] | 19.1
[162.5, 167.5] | 41.3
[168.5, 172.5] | 31.1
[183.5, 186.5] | 17.5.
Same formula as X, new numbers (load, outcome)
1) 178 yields 20.7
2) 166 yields 44.6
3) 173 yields 28.2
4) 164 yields 49.3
